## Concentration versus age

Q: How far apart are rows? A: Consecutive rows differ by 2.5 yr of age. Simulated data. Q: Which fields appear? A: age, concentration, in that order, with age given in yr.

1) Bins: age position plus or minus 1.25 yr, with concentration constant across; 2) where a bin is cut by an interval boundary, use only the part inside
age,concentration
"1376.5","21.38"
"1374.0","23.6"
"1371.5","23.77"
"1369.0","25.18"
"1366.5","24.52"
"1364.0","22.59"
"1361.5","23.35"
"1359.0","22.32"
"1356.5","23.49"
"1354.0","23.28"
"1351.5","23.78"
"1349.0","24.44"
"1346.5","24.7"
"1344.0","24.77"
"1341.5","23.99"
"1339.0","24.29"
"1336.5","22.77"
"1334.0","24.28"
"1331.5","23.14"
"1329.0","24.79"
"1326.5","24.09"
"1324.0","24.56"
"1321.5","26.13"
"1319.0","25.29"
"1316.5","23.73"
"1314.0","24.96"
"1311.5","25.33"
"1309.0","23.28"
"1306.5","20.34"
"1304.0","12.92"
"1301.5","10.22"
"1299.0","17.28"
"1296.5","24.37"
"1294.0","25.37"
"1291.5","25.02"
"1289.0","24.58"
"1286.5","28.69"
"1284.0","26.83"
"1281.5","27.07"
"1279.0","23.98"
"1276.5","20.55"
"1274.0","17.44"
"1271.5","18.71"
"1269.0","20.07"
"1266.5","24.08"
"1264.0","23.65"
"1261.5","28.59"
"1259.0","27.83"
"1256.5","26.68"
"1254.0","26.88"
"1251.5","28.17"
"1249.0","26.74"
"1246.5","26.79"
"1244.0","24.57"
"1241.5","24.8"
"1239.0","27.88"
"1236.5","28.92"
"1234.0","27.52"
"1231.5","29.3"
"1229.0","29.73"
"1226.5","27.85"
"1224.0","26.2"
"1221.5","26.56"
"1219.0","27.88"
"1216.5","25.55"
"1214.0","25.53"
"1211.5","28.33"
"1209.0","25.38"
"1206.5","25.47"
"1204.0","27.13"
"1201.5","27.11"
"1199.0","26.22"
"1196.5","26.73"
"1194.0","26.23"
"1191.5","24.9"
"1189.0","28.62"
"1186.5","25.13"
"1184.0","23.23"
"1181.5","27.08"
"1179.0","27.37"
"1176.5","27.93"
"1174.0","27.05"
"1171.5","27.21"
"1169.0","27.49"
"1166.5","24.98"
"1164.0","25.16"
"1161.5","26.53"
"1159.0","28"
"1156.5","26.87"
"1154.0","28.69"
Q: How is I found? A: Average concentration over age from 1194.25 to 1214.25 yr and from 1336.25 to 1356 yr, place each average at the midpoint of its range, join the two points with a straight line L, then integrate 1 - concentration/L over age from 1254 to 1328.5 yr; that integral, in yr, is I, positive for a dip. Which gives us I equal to 5.3 yr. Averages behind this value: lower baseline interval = 26.5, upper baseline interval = 24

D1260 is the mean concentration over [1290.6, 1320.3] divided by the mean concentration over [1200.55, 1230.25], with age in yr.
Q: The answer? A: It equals 0.80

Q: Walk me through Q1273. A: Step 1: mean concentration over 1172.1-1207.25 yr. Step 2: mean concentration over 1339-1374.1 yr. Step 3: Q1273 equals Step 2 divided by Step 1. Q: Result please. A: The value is 0.9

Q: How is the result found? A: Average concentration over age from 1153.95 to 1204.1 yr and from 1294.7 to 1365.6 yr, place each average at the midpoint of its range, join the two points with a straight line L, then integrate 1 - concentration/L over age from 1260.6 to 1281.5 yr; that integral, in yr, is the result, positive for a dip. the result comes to 1.7 yr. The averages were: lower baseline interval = 26.6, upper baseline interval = 22.8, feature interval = 22.3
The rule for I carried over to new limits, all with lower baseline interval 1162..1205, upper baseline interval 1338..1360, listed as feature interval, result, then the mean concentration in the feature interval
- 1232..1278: 0.56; 25.1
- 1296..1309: 3.92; 17.2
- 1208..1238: -1.84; 27.4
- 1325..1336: 0.09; 24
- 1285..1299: -0.06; 24.9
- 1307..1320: 0.10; 24.3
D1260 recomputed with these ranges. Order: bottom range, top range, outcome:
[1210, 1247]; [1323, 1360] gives 0.88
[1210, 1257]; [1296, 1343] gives 0.82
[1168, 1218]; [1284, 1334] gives 0.87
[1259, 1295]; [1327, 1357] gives 1.00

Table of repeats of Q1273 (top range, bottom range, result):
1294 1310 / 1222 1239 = 0.66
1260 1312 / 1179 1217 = 0.85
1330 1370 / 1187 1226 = 0.90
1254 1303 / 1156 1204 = 0.88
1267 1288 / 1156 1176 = 0.86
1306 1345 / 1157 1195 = 0.91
